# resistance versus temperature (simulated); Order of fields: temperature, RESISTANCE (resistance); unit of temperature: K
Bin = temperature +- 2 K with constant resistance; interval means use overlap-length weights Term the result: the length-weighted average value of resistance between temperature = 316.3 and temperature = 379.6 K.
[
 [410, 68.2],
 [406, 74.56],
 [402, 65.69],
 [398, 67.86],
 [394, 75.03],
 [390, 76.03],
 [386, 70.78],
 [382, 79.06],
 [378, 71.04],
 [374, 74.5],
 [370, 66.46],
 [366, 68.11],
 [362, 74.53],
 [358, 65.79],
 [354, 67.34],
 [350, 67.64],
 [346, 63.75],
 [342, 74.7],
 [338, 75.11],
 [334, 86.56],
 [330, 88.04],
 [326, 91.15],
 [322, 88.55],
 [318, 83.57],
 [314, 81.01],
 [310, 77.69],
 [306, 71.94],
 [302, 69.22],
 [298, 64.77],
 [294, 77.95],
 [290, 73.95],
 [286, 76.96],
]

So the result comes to 75.4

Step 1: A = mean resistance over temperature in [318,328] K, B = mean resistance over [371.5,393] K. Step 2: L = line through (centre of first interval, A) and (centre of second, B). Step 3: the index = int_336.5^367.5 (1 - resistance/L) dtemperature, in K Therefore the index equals 4.5 K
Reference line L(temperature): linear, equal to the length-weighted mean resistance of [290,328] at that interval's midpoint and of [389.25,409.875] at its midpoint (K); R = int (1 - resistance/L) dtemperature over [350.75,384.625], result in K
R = 1.34 K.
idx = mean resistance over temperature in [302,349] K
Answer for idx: 79.5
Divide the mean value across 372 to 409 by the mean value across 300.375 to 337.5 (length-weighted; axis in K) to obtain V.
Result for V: 0.89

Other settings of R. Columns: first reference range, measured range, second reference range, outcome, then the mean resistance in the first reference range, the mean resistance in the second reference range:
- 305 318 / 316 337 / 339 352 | -3.6 K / 78.3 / 69.2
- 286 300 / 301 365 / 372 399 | -3.0 K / 72.9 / 73.7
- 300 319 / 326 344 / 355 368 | -2.3 K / 76.3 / 69.3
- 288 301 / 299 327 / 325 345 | -1.1 K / 72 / 81.7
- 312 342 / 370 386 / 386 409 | 0.4 K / 84.2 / 71.6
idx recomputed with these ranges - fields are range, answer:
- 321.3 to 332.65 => 89.2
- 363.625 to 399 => 72.2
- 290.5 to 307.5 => 71.2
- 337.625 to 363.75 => 69.5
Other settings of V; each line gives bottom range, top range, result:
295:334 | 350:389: 0.89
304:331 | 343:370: 0.82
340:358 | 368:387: 1.06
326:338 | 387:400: 0.85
